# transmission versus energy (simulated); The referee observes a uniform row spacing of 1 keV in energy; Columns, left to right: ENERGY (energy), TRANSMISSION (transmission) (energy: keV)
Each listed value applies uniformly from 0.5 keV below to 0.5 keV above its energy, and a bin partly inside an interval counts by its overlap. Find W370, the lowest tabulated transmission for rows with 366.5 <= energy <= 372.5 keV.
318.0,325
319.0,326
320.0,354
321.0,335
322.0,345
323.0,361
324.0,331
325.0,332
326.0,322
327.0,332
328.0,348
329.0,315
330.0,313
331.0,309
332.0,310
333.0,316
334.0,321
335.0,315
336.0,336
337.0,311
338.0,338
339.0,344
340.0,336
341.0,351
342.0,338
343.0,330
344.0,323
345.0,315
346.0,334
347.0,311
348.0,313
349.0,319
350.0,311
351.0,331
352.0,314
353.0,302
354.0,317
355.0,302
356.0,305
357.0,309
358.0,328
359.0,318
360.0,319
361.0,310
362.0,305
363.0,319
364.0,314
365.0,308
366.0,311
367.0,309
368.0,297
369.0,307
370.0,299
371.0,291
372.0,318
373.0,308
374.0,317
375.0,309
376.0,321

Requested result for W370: 291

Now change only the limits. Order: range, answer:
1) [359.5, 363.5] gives 305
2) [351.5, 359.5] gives 302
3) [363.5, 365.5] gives 308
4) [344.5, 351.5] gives 311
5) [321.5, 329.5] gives 315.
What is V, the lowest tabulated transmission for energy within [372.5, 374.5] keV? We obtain 308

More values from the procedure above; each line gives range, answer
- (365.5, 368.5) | 297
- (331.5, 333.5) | 310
